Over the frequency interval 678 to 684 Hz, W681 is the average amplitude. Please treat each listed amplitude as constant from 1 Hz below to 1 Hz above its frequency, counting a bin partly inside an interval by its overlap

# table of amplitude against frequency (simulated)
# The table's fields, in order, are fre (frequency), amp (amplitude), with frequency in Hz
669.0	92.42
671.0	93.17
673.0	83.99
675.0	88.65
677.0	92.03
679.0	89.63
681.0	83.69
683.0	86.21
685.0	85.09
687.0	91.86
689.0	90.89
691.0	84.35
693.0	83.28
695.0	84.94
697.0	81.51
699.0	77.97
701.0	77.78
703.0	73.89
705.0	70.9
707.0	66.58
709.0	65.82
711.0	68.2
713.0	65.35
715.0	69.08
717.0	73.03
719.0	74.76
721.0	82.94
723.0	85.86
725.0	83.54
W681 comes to 86.5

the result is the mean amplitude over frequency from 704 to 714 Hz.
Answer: 67.4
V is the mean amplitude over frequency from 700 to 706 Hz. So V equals 74.2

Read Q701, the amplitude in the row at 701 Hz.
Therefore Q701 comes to 77.78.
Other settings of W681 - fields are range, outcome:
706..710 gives 66.2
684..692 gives 88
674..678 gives 90.3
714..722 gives 75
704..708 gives 68.7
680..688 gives 86.7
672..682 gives 87.6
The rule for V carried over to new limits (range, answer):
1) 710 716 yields 67.5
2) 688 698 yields 85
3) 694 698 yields 83.2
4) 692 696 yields 84.1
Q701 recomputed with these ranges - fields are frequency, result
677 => 92.03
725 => 83.54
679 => 89.63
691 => 84.35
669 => 92.42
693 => 83.28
